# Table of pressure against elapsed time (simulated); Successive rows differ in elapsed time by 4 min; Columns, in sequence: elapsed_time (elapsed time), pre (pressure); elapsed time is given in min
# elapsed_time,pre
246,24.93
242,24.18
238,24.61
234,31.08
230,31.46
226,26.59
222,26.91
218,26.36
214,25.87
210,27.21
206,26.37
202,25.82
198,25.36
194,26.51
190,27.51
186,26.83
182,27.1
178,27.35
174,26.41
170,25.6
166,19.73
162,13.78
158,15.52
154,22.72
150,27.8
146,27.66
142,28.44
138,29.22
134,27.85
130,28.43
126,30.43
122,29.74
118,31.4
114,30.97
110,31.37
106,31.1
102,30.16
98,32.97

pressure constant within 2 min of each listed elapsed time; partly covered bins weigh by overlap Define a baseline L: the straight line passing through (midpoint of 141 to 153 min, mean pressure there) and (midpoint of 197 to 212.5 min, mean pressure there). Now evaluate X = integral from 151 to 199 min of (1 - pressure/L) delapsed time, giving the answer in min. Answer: 5.52 min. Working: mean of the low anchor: 27.5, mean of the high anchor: 26.2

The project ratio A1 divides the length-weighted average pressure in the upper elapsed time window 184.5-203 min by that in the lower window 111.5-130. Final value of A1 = 0.87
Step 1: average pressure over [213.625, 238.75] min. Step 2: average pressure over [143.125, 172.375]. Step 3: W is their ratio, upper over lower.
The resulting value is 1.26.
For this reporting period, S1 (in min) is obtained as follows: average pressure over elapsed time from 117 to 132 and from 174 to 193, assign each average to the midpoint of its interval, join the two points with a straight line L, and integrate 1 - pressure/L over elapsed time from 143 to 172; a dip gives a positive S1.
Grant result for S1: 6.45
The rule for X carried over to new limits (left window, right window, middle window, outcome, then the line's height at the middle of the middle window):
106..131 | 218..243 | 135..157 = 2.3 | 29.8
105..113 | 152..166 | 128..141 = -2.3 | 24.3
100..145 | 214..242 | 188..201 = 0.8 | 28.2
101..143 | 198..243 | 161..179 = 3.6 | 28.5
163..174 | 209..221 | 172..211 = -3.5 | 24.5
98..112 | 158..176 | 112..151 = -3.8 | 26.7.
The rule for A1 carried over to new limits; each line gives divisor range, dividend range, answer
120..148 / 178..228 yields 0.92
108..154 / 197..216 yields 0.90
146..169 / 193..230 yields 1.28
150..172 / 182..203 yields 1.31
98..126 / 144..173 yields 0.71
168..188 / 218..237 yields 1.07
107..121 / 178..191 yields 0.87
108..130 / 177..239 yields 0.89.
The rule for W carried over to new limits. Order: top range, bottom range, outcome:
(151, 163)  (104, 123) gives 0.60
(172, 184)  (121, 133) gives 0.92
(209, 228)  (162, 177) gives 1.17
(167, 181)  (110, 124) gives 0.84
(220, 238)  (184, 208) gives 1.08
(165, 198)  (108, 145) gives 0.88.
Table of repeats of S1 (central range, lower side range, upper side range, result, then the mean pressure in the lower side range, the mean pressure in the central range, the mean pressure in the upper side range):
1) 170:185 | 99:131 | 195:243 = 0.8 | 30.6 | 26.8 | 26.9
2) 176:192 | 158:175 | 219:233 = -3.1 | 20.4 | 27.2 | 28.4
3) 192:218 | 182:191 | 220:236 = 1.6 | 27.1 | 26.2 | 29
